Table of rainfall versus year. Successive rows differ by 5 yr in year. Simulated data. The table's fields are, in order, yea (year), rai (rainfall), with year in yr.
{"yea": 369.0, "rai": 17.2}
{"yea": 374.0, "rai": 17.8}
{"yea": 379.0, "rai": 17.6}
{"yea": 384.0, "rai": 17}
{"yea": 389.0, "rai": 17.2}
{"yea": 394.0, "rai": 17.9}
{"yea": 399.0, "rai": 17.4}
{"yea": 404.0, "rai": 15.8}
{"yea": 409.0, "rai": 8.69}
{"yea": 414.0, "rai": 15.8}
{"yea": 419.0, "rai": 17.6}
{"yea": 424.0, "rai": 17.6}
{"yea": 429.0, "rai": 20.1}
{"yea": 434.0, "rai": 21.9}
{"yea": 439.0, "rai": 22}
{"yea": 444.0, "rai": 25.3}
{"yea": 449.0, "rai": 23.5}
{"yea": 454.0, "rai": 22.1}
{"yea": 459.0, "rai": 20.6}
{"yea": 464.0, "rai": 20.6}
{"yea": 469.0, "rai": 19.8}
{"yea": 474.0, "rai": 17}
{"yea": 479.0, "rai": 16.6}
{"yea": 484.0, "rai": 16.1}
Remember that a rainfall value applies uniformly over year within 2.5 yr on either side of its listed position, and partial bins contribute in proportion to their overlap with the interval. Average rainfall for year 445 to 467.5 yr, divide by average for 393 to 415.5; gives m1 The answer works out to 1.5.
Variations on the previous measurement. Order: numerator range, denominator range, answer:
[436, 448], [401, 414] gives 1.79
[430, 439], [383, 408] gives 1.31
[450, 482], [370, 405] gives 1.13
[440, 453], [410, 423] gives 1.50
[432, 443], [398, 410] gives 1.58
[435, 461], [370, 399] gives 1.30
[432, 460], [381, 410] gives 1.41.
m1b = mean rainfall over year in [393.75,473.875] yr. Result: 19.1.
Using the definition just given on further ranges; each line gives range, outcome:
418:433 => 18.9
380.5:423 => 16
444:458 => 23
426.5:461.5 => 22.2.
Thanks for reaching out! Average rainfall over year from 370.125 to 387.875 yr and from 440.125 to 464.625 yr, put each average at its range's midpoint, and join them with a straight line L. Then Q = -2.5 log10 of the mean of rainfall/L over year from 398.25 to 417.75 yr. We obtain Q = 0.33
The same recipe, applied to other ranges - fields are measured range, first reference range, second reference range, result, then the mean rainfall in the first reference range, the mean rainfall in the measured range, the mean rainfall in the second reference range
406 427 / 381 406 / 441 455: 0.31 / 17.1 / 15.1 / 23.7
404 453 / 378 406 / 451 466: 0.02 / 17.2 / 19.1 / 21.2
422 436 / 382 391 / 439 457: 0.08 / 17.1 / 19.9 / 23.3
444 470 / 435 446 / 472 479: -0.08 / 23.3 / 21.8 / 16.9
